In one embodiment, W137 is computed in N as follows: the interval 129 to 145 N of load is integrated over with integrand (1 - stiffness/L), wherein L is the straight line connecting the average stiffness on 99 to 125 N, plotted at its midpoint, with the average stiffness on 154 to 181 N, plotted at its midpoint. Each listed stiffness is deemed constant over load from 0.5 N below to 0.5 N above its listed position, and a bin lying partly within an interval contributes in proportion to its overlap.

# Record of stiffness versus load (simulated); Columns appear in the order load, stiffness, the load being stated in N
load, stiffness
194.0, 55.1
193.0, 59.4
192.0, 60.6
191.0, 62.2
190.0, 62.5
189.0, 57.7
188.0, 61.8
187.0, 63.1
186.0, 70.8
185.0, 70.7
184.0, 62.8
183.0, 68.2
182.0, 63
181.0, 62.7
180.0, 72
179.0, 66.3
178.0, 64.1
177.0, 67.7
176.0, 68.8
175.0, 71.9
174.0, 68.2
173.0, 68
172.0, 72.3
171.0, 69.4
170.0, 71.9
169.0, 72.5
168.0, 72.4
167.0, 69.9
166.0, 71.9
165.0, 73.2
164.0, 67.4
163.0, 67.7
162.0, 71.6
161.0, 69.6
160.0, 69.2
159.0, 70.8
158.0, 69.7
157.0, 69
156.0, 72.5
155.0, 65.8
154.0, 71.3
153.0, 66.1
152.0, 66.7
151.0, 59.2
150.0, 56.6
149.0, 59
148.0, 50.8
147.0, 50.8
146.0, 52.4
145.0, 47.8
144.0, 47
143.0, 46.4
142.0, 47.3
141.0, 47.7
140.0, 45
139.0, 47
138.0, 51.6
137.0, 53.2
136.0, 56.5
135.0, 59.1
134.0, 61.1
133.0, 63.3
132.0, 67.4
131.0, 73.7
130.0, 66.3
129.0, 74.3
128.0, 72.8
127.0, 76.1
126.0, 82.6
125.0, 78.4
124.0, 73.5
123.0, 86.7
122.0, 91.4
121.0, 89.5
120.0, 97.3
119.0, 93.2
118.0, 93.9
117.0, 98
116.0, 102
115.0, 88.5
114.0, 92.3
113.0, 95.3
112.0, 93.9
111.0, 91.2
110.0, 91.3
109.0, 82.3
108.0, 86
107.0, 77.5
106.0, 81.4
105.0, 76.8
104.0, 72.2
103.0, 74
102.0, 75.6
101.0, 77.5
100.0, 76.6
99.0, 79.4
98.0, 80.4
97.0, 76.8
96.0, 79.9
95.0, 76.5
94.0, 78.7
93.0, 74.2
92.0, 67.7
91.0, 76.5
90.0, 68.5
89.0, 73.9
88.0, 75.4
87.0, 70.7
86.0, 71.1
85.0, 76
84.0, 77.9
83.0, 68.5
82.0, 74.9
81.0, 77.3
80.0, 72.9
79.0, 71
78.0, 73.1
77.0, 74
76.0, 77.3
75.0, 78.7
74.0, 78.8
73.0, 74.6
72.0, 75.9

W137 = 4.7 N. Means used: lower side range 86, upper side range 69.7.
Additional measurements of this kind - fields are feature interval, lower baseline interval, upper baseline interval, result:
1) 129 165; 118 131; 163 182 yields 7.2 N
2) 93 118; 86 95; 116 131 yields -1.7 N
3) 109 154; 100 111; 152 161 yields 2.5 N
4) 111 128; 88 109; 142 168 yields -4.1 N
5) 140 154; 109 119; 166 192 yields 4.5 N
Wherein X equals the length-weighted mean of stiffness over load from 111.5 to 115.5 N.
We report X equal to 92.5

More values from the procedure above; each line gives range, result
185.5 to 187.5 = 67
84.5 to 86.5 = 73.5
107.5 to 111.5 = 87.7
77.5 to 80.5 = 72.3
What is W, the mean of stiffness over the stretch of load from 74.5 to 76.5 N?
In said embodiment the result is 78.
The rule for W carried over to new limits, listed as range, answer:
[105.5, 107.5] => 79.5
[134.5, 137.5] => 56.3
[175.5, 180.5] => 67.8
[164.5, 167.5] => 71.7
